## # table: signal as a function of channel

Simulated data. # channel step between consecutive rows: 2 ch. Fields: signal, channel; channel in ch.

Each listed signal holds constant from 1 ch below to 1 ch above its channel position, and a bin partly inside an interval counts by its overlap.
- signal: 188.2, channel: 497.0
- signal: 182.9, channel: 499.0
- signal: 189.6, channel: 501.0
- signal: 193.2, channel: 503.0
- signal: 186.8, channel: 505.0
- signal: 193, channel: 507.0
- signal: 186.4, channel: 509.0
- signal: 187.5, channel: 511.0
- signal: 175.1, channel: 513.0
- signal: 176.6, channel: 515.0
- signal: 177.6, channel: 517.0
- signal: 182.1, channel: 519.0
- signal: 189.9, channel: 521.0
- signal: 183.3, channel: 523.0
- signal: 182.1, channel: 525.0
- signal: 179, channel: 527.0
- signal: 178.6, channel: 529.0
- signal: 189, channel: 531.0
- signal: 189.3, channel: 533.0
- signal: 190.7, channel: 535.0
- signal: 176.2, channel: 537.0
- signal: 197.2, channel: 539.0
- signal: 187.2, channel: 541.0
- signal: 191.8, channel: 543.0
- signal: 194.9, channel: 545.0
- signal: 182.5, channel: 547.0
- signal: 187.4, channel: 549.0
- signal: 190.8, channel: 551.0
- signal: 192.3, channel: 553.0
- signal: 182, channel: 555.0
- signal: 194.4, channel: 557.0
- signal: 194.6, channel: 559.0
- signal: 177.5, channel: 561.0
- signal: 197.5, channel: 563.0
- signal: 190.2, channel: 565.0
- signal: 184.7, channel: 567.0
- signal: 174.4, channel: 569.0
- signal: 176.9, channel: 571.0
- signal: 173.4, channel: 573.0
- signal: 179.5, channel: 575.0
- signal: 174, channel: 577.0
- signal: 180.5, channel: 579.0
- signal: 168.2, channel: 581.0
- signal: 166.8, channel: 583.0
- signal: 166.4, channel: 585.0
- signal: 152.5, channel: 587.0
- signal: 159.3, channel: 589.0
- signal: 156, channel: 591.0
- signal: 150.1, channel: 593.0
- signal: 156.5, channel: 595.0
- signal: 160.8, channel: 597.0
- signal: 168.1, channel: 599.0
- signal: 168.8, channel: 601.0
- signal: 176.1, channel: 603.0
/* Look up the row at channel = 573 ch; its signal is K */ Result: 173.4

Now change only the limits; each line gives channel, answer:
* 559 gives 194.6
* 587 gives 152.5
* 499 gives 182.9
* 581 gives 168.2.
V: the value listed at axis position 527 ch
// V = 179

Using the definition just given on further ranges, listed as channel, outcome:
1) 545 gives 194.9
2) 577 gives 174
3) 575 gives 179.5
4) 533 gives 189.3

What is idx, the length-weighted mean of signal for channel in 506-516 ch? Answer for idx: 184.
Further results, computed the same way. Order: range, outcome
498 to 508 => 189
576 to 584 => 172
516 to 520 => 180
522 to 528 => 181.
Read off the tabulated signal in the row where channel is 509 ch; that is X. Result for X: 186.4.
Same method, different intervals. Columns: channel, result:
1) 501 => 189.6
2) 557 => 194.4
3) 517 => 177.6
